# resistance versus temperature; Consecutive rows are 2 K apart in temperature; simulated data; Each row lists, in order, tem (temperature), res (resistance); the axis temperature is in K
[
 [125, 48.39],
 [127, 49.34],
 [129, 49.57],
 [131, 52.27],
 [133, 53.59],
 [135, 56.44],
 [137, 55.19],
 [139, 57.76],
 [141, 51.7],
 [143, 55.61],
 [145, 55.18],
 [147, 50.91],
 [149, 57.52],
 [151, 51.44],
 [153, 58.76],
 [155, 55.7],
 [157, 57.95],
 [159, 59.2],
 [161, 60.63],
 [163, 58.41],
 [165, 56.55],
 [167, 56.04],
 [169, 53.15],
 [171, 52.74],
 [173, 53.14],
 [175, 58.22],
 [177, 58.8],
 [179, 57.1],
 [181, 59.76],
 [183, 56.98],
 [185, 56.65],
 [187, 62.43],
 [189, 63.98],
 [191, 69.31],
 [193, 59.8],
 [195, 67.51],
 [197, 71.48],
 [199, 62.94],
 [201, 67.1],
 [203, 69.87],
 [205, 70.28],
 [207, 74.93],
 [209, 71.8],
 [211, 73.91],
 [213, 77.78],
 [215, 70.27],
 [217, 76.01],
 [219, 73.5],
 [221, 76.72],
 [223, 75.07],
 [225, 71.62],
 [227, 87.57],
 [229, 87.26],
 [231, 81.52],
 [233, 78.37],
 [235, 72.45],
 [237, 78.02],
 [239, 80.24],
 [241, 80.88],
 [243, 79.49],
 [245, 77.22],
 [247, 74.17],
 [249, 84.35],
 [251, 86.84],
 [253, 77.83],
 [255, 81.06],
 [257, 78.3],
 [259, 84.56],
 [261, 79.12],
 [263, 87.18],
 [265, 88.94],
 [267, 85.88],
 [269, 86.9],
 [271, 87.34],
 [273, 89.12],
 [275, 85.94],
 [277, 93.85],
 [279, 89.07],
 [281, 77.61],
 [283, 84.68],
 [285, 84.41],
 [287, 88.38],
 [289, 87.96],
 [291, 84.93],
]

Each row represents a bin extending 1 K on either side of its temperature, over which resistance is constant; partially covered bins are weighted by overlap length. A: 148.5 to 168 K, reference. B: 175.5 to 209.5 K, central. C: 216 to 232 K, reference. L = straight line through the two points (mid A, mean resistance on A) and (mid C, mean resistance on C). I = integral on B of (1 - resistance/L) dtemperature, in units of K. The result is 2.0 K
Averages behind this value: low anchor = 57.2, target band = 64.5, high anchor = 78.7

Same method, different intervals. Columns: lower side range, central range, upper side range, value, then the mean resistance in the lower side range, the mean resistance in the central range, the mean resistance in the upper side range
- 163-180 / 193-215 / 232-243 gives -1.1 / 55.9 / 70.2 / 78.1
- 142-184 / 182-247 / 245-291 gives -2.2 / 56.4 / 72.6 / 84.5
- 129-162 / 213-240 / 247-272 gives -0.8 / 55.4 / 77.6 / 83.6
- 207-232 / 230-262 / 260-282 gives 0.8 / 76.8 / 79.7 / 86.5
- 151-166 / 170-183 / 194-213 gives 1.3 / 57.7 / 56.7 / 70.4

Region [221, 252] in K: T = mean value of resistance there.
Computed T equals 79.6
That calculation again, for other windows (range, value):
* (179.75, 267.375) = 74.7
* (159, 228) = 65.6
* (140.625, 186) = 56.2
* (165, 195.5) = 58.8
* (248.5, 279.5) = 85.3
